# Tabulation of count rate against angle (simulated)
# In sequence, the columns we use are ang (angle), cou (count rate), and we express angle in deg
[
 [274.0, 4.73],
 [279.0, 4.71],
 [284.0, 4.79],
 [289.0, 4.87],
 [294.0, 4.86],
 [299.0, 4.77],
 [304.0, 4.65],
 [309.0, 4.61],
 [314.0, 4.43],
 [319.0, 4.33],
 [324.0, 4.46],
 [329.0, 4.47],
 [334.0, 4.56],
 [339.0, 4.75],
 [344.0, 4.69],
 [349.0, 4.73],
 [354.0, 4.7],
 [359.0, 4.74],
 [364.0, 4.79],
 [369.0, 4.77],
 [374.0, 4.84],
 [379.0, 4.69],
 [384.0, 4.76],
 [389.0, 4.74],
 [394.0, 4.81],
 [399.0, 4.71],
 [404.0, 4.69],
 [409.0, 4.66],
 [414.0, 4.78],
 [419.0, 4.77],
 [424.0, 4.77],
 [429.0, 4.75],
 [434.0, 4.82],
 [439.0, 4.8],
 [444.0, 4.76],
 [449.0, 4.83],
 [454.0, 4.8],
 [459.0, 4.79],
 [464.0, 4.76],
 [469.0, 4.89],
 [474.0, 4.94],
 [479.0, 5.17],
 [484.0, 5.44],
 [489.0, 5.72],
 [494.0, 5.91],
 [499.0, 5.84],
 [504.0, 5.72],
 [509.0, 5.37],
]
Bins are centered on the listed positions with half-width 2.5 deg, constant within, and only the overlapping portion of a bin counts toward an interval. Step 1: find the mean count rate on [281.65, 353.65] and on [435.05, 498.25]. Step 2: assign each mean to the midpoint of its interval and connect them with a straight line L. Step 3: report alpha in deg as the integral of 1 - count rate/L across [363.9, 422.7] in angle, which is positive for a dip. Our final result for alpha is 1.4 deg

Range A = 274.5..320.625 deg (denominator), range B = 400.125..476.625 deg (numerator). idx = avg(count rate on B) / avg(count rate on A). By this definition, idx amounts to 1.02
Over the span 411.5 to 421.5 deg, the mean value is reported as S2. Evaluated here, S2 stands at 4.78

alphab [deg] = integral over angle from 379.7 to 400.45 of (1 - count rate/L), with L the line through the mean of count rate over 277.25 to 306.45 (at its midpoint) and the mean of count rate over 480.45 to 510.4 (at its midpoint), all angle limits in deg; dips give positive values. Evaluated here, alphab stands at 1.8 deg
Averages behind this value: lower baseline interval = 4.78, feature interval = 4.75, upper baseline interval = 5.66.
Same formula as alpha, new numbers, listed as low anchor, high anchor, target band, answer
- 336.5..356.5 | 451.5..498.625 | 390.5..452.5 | 2.84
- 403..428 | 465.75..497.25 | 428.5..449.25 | 0.67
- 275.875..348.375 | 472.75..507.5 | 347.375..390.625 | 1.58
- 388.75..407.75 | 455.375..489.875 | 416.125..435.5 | 0.32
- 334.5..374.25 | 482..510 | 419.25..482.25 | 6.29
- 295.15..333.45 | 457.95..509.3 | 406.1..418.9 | 0.71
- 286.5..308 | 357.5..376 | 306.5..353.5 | 2.12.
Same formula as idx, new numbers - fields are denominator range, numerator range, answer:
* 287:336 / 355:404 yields 1.03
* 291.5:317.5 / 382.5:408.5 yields 1.02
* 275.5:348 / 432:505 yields 1.11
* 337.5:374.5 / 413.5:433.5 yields 1.01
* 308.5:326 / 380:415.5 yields 1.07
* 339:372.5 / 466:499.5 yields 1.13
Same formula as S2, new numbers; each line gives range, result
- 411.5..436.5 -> 4.78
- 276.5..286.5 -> 4.75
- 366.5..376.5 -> 4.8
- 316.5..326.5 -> 4.4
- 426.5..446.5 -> 4.78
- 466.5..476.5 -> 4.92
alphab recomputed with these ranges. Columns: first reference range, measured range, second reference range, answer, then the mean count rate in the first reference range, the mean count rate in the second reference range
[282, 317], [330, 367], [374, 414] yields 0.2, 4.7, 4.73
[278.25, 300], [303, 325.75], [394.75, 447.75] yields 1.5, 4.81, 4.75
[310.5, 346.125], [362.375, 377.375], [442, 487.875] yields -0.4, 4.53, 4.96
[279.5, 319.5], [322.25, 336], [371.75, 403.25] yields 0.6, 4.68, 4.75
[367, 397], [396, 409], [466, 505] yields 0.5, 4.77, 5.43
